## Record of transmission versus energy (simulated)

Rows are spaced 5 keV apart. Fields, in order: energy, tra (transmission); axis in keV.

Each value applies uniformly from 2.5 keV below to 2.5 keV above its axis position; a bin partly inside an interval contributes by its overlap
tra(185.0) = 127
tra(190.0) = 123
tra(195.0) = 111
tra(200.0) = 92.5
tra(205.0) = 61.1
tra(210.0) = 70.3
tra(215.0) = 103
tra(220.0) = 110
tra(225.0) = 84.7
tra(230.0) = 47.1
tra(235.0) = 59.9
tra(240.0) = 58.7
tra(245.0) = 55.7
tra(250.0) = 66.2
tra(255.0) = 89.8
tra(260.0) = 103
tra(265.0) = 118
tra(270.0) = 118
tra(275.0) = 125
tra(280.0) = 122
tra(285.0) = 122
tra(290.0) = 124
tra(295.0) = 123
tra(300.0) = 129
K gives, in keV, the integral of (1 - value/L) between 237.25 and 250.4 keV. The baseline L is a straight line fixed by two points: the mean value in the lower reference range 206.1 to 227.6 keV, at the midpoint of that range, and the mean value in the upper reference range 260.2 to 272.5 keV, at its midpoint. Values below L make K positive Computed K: 5.64 keV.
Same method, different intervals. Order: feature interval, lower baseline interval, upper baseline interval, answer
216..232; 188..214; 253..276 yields 2.3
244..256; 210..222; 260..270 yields 4.3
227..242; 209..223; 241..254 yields 4.1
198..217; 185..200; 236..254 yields 3.5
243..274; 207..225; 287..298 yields 4.6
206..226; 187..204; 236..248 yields -1.7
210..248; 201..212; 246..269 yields 2.2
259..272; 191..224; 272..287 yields 0.3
